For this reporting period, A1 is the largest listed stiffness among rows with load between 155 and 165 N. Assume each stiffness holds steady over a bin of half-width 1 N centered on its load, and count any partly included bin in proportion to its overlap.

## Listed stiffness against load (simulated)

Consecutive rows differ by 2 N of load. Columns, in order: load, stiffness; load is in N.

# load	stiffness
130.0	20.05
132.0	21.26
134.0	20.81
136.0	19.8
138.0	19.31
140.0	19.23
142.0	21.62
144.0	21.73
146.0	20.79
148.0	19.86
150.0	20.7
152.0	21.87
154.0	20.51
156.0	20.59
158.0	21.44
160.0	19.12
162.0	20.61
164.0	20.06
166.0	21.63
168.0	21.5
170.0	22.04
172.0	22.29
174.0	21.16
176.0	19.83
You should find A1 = 21.44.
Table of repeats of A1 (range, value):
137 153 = 21.87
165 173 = 22.29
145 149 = 20.79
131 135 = 21.26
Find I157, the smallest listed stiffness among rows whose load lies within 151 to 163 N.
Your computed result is 19.12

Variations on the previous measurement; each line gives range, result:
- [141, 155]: 19.86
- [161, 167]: 20.06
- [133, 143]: 19.23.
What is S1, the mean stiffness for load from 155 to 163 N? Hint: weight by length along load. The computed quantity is 20.4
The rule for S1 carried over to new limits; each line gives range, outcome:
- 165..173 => 21.9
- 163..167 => 20.8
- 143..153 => 21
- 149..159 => 21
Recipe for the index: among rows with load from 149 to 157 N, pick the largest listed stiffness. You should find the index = 21.87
